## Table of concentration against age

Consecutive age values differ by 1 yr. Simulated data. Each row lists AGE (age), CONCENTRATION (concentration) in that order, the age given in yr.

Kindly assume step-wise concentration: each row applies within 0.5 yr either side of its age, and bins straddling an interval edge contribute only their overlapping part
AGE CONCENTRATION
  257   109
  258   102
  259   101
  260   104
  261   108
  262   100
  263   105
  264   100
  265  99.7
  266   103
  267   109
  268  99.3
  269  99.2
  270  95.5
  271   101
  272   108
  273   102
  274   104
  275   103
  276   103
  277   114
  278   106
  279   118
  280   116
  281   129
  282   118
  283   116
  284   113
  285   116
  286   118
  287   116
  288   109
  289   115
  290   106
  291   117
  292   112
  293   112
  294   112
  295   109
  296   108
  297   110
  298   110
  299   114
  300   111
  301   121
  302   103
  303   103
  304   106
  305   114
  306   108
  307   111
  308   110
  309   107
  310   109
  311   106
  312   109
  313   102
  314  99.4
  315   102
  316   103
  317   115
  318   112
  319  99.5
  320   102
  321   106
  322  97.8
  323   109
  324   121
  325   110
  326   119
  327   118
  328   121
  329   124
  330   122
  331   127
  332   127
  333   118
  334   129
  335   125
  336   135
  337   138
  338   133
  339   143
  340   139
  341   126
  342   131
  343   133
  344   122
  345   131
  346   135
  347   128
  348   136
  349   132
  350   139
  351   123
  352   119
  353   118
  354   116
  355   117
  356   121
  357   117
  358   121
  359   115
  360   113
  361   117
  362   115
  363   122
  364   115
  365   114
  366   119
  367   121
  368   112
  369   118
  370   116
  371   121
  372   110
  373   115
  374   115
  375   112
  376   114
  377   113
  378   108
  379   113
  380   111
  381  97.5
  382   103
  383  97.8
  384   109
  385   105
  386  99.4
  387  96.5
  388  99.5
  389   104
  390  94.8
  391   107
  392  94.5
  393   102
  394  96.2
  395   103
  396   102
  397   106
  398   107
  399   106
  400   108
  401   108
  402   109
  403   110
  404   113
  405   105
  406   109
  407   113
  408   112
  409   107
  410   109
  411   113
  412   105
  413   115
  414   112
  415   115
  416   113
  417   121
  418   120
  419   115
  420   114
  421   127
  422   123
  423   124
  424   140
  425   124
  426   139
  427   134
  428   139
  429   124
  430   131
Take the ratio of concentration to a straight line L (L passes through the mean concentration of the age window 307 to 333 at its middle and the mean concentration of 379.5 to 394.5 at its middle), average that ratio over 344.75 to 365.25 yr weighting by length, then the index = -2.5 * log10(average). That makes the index -0.15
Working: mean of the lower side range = 111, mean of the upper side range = 101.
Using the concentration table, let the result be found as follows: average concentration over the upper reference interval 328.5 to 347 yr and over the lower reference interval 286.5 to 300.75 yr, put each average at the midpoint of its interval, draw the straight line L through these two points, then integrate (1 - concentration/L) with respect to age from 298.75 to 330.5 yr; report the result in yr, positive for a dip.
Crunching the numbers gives 2.8 yr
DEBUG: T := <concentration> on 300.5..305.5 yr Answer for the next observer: 109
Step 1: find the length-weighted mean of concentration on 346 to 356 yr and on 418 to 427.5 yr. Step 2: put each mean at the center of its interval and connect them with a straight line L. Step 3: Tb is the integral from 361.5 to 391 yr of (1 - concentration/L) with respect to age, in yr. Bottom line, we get 3.7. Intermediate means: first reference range 126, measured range 110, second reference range 126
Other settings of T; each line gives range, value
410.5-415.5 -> 112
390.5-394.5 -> 99.9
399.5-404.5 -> 110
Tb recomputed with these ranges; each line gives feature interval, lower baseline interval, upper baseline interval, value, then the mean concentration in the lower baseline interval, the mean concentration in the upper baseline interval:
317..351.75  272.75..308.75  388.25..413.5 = -4.5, 112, 106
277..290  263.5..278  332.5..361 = -1.0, 103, 127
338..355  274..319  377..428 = -2.9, 111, 111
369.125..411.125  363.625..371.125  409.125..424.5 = 3.6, 117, 117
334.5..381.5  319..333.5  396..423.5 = -3.0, 115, 112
